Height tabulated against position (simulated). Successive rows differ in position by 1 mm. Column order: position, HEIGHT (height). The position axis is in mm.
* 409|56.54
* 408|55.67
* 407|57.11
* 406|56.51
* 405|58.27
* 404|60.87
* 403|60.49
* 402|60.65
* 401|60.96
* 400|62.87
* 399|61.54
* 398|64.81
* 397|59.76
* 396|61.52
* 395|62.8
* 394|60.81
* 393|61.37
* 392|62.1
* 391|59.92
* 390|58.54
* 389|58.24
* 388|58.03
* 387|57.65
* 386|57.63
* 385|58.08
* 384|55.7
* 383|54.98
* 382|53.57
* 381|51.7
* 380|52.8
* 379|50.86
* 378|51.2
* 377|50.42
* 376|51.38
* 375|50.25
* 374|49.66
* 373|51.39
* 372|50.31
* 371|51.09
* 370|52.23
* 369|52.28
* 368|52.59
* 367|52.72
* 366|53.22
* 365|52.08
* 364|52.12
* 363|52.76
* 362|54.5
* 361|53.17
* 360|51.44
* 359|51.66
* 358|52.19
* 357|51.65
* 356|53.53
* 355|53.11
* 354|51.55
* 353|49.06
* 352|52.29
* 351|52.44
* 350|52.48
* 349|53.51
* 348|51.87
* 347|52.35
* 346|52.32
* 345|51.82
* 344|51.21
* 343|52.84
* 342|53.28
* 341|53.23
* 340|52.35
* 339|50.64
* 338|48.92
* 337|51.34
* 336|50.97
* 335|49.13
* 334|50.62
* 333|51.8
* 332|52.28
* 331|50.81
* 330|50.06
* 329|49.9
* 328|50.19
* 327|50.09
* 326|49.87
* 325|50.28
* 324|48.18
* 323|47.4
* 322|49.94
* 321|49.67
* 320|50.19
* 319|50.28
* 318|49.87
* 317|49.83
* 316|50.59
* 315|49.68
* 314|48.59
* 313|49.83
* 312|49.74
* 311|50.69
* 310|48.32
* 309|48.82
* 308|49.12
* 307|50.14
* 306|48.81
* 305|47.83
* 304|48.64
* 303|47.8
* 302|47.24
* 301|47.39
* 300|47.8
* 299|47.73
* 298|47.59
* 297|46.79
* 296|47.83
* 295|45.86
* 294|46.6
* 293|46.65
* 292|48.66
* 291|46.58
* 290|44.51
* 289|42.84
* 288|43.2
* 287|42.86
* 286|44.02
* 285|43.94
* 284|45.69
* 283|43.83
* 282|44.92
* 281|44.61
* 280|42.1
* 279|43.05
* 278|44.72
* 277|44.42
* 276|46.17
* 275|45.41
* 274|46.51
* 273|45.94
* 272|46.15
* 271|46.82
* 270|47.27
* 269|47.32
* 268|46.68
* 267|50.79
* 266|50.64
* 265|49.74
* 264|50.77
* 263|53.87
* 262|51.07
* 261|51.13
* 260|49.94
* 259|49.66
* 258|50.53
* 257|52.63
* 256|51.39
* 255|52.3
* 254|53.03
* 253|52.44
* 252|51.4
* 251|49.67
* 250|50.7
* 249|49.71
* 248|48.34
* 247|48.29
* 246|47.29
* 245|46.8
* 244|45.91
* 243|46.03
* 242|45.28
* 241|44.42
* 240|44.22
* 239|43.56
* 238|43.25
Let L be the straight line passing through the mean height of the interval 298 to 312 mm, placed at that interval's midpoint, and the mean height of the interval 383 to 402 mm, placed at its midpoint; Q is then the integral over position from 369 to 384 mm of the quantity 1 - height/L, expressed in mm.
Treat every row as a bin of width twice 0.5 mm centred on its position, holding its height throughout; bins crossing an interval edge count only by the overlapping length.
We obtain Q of 1.6 mm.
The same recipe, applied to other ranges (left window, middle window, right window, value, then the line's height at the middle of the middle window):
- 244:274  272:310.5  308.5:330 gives 2.7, 49.6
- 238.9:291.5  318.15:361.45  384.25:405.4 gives 2.9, 54.8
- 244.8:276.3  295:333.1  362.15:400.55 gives 2.2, 52.1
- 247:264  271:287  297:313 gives 1.6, 49.8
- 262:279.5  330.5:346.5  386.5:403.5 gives 0.9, 54.7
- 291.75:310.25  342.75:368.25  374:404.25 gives 0.7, 53.9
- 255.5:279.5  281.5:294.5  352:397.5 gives 1.2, 49.6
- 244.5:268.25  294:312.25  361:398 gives 1.4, 52.2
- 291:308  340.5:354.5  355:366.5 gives -0.2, 51.5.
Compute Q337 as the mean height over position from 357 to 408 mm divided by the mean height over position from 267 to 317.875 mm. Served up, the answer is 1.2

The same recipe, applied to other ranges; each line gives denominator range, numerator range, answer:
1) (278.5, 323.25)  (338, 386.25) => 1.11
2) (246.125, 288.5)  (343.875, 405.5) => 1.15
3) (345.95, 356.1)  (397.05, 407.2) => 1.16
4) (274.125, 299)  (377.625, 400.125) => 1.28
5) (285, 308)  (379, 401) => 1.26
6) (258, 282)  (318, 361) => 1.07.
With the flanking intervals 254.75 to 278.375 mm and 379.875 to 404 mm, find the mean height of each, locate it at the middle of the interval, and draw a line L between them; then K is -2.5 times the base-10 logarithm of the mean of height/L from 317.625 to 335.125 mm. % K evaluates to 0.08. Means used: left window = 48.8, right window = 59.2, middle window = 50.1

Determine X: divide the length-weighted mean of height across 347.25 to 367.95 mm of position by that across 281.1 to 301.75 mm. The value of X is 1.1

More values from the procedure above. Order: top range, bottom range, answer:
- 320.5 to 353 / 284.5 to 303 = 1.11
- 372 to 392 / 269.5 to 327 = 1.15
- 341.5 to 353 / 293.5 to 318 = 1.08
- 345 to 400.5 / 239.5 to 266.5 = 1.10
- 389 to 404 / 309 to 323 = 1.23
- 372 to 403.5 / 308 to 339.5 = 1.14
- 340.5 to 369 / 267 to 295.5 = 1.16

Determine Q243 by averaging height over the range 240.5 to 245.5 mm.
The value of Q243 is 45.7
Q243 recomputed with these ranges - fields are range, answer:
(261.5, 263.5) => 52.5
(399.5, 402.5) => 61.5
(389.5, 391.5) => 59.2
